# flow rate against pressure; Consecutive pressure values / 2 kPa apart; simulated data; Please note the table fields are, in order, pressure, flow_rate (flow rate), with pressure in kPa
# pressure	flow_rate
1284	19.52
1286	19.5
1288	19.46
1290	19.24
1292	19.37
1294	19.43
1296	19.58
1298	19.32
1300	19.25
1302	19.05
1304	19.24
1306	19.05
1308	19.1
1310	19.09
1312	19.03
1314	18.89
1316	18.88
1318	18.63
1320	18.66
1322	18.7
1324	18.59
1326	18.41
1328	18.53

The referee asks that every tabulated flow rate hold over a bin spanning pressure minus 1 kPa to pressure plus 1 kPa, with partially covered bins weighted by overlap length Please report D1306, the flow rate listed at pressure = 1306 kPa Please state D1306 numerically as 19.05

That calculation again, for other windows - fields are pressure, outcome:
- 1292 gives 19.37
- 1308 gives 19.1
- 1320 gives 18.66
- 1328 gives 18.53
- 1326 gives 18.41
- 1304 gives 19.24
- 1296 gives 19.58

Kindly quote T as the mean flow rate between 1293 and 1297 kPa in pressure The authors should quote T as 19.5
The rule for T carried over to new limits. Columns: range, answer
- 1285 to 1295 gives 19.4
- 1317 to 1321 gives 18.6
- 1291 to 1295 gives 19.4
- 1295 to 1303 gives 19.3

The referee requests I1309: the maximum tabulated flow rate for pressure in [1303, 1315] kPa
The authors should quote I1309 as 19.24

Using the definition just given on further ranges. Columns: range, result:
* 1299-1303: 19.25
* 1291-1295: 19.43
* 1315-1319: 18.88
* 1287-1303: 19.58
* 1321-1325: 18.7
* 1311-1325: 19.03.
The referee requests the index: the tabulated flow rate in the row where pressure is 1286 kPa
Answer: 19.5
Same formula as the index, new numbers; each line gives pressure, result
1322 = 18.7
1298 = 19.32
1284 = 19.52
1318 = 18.63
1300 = 19.25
